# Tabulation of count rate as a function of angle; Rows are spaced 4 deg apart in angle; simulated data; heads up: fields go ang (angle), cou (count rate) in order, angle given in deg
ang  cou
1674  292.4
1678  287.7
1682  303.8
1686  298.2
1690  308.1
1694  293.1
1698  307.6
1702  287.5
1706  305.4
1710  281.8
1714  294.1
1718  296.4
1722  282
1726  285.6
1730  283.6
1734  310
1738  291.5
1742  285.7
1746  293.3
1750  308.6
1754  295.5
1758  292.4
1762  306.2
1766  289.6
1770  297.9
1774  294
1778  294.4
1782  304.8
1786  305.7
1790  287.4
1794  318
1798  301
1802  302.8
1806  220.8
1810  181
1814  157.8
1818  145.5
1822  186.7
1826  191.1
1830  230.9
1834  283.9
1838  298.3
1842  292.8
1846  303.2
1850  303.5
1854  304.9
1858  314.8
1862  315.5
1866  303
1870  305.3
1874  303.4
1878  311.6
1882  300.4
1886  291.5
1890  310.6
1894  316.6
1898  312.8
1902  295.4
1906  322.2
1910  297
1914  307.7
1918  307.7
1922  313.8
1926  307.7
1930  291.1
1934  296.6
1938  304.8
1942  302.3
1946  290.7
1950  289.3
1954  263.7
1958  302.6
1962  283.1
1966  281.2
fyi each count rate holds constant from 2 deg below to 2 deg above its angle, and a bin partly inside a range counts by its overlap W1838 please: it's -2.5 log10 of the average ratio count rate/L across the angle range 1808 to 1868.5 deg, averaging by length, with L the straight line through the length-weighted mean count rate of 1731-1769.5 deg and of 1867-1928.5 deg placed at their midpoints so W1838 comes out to 0.19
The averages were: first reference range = 297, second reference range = 307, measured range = 255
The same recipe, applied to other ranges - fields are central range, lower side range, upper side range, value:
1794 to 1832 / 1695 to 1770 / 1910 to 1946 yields 0.34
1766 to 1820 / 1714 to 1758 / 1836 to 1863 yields 0.14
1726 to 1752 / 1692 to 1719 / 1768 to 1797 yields 0.01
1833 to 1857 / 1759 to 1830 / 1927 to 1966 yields -0.12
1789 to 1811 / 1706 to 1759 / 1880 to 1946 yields 0.10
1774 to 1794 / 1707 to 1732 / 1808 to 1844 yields -0.21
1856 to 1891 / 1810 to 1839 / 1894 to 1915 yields -0.14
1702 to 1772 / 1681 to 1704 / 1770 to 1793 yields 0.02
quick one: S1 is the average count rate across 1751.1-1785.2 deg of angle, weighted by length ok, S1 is 297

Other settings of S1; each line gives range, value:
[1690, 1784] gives 295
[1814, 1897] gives 278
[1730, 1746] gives 294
